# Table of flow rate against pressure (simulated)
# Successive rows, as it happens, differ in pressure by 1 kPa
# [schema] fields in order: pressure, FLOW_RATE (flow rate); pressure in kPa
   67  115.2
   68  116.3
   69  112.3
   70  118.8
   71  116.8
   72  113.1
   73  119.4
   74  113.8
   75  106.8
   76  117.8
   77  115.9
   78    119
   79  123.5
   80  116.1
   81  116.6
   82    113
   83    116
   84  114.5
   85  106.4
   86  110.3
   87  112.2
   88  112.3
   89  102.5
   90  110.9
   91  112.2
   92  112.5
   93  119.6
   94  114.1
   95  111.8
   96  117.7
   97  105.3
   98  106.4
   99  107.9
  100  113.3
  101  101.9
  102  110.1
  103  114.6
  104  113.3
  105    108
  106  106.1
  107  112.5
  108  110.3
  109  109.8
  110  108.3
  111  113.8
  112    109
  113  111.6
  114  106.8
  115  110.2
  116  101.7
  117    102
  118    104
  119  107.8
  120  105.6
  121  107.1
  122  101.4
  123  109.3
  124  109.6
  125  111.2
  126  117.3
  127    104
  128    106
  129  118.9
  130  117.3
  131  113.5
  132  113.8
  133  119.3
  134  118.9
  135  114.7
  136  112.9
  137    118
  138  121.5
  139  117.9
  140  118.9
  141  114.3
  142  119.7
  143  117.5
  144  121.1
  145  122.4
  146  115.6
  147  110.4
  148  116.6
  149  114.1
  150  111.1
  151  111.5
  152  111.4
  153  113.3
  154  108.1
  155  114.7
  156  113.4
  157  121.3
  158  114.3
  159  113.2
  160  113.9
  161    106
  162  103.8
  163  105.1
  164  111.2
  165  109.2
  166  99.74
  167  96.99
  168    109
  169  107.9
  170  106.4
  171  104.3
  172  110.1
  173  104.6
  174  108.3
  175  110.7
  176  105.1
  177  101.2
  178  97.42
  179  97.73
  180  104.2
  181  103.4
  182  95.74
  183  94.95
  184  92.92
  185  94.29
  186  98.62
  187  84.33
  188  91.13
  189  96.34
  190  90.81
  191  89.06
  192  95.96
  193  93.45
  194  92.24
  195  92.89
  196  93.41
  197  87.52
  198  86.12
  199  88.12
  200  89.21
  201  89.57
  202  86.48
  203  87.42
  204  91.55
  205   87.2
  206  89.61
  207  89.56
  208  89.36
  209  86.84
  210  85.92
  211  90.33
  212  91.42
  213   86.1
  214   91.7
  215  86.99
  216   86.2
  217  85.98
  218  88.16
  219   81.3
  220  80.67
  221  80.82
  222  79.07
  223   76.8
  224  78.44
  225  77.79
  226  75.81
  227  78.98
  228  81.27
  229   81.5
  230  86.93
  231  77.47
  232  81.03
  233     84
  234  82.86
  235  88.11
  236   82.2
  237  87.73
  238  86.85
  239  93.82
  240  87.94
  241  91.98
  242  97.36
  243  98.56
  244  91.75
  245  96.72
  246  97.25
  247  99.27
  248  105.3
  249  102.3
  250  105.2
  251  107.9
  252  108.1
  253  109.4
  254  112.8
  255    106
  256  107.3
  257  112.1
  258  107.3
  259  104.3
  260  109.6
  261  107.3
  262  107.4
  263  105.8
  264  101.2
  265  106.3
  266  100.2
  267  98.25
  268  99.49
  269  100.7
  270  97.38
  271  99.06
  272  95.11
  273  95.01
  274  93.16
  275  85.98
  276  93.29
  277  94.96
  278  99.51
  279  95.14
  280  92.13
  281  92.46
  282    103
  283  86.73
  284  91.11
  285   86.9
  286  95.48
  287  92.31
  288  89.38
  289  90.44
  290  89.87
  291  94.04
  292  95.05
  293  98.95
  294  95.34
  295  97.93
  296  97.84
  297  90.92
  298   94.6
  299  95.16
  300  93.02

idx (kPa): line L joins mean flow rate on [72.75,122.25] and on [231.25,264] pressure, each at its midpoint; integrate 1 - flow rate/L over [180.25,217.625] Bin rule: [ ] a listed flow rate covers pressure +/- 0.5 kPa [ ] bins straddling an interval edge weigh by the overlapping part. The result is 4.4 kPa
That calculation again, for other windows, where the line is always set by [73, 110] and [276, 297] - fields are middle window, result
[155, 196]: 0.88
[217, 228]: 2.17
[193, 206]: 1.60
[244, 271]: -2.10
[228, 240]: 1.70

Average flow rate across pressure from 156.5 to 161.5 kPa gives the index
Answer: 114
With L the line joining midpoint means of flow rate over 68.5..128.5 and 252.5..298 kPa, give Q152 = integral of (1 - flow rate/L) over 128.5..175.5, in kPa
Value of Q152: -2.4 kPa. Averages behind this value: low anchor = 111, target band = 113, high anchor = 98.3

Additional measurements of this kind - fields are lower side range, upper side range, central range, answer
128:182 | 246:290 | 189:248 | 9.6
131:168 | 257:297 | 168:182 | 0.7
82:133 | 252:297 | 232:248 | 1.5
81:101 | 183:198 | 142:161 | -2.8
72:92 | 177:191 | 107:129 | -0.2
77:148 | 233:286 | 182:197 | 1.7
